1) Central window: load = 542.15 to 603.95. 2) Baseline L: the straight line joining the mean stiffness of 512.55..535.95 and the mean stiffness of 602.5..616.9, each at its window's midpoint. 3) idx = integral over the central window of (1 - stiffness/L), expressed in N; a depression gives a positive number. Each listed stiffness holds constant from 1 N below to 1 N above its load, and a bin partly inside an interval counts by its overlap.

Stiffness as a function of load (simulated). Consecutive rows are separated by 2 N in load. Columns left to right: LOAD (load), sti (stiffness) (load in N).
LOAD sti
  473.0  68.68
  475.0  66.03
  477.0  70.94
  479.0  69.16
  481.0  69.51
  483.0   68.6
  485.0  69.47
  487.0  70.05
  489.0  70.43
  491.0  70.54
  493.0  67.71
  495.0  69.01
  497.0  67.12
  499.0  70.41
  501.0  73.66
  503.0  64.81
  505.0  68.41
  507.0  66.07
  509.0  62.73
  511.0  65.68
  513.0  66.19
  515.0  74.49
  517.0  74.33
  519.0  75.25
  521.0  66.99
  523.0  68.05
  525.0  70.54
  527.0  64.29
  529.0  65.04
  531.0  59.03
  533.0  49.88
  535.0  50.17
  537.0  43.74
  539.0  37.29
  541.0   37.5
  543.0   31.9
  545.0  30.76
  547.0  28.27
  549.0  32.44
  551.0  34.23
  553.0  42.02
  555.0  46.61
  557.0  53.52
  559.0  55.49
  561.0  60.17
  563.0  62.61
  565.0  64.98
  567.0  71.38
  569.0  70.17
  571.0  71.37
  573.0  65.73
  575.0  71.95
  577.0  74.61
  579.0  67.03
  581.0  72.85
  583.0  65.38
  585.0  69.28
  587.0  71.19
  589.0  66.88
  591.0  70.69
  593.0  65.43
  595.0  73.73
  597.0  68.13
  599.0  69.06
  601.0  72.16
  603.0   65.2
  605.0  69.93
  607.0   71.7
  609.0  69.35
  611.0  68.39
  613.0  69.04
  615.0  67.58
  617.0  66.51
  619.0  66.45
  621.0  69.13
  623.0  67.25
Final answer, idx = 6.6 N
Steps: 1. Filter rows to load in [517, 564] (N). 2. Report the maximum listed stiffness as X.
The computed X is 75.25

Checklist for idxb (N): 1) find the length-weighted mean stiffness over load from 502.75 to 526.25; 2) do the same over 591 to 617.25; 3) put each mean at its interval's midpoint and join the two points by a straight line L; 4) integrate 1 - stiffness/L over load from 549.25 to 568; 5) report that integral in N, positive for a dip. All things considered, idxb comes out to 4.14 N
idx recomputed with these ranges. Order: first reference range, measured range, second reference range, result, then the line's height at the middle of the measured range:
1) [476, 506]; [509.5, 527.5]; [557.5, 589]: -0.2 N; 68.7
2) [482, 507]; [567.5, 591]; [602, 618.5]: -0.4 N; 68.6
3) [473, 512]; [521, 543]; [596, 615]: 4.7 N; 68.7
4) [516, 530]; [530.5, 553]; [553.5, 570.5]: 9.0 N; 65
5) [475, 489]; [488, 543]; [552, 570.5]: 1.8 N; 65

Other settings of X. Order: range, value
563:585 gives 74.61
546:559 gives 55.49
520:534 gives 70.54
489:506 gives 73.66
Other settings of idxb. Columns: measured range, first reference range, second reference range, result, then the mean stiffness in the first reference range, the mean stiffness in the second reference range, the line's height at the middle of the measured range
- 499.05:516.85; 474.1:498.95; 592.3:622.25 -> 0.2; 69.1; 68.8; 69.1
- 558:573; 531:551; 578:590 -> -2.5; 38.9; 68.8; 55.9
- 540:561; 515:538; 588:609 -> 8.0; 63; 69.3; 65.1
